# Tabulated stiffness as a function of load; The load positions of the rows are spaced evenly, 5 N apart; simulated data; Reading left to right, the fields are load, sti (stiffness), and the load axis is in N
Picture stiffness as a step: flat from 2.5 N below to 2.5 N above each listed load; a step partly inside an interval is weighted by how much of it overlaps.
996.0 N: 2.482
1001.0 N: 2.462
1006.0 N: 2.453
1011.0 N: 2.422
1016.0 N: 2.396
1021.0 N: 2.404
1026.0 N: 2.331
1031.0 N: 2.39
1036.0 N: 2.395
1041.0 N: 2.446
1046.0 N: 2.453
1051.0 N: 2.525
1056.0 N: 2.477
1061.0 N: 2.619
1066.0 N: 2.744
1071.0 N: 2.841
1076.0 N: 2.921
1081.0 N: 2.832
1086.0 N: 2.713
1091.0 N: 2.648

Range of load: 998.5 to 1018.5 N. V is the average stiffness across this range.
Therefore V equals 2.43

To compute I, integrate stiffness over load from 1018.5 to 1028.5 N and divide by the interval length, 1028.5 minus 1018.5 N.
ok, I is 2.37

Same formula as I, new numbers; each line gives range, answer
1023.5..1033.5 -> 2.36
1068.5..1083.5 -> 2.86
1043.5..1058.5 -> 2.48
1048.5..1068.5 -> 2.59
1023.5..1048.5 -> 2.4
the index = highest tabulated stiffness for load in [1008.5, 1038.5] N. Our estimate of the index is 2.422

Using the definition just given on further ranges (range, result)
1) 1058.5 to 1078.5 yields 2.921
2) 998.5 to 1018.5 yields 2.462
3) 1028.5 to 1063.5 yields 2.619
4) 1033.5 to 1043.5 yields 2.446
